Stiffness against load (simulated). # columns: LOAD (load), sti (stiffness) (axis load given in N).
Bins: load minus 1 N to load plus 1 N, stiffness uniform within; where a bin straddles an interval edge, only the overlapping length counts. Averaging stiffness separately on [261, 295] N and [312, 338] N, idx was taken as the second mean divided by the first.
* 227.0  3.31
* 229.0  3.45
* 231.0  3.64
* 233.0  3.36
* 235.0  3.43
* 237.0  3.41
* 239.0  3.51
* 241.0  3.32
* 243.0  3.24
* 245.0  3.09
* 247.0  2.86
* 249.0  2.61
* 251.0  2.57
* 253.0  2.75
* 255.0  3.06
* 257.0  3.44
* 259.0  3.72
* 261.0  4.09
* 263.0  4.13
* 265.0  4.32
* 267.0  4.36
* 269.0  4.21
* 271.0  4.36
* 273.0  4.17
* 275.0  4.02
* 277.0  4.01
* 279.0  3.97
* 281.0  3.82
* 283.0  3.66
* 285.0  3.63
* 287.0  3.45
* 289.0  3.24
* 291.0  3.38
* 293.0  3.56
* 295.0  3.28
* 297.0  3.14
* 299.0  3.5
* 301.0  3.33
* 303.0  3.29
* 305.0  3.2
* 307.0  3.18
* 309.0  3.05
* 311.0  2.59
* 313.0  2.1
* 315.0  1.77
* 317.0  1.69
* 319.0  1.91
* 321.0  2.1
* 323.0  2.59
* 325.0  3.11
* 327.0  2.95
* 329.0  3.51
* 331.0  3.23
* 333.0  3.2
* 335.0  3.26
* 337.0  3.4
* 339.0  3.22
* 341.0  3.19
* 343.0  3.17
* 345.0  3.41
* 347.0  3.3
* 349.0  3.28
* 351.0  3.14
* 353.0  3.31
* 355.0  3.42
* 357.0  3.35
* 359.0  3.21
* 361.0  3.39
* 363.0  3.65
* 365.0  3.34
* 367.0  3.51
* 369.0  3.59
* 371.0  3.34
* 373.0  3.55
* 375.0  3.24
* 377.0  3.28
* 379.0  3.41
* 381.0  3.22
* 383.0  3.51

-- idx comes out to 0.69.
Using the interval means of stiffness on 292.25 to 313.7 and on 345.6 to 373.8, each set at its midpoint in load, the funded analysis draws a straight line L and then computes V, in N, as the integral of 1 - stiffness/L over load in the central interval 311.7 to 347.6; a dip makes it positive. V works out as 4.6 N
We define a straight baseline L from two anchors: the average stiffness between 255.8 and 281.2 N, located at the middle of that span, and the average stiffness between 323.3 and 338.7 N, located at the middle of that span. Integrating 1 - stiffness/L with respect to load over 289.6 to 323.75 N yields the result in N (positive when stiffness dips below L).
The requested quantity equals 7.1 N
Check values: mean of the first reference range 4.05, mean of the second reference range 3.21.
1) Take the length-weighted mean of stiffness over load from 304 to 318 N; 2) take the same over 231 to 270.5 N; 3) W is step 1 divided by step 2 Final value 0.73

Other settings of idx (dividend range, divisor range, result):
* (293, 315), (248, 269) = 0.86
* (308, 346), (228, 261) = 0.87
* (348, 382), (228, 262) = 1.03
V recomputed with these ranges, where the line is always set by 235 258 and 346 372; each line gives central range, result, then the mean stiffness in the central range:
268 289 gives -4.8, 3.9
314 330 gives 4.0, 2.45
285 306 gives -0.9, 3.35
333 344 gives 0.3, 3.24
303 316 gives 2.2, 2.7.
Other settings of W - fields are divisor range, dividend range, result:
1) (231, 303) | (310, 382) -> 0.87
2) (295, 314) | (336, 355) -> 1.07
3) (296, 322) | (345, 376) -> 1.26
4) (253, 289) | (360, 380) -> 0.89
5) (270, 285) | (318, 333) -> 0.70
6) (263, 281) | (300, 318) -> 0.65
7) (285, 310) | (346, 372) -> 1.02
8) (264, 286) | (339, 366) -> 0.82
